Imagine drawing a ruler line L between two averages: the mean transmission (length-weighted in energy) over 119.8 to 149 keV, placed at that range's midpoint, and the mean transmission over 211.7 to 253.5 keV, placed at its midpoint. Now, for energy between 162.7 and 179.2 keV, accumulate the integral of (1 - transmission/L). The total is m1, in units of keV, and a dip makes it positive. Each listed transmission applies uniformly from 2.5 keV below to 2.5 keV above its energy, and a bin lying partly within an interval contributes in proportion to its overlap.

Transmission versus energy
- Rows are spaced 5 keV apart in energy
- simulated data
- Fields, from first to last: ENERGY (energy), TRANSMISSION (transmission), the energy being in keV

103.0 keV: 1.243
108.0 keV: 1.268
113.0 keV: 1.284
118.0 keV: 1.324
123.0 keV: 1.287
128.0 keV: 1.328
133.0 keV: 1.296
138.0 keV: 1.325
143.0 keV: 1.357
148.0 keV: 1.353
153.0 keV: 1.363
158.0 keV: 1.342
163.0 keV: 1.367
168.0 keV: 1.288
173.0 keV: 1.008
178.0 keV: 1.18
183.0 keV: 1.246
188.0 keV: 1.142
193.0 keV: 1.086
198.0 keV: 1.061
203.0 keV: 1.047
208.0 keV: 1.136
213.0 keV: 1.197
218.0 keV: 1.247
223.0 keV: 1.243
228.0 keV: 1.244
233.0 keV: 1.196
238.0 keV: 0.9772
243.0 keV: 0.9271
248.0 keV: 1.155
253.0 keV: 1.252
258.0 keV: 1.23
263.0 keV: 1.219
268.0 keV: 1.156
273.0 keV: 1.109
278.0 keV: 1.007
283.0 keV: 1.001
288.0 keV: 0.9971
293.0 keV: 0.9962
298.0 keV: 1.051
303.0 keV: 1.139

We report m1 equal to 0.9 keV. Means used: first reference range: 1.32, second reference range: 1.15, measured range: 1.19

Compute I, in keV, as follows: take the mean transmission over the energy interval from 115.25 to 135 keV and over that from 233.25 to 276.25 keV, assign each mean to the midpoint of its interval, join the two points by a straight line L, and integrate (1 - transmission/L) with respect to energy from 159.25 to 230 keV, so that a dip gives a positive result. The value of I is 1.9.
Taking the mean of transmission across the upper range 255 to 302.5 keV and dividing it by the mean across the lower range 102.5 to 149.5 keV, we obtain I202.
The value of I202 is 0.8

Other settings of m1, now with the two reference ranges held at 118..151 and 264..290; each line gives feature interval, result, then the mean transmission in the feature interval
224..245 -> 0.8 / 1.1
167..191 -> 1.5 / 1.16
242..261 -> -0.8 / 1.16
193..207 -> 1.6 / 1.07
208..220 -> -0.2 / 1.2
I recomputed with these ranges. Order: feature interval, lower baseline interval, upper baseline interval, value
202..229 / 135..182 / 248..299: 0.13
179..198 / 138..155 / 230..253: 1.37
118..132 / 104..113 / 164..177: -0.73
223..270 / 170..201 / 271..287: -4.06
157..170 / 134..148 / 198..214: -0.76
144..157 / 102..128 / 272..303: -1.27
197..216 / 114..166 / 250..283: 1.82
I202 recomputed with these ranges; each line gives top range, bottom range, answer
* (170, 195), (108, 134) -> 0.87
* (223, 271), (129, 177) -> 0.89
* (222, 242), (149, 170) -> 0.85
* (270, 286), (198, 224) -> 0.90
